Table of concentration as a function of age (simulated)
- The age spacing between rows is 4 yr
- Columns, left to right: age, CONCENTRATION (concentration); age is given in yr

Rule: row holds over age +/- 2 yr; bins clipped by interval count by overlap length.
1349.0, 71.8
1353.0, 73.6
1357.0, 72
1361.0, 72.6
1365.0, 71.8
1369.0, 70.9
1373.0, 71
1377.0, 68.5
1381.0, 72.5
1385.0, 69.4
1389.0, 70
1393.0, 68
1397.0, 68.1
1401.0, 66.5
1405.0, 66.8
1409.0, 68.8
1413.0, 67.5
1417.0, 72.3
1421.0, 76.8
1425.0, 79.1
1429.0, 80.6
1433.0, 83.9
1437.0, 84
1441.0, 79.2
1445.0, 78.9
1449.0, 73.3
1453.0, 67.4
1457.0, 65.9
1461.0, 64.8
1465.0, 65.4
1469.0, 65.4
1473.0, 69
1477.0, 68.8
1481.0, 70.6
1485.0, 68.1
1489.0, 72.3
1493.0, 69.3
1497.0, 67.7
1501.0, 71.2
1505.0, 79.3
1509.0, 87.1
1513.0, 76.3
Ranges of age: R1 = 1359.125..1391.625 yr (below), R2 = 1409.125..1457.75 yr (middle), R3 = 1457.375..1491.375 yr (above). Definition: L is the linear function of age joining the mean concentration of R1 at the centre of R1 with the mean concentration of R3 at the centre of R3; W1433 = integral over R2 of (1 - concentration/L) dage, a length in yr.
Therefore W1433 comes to -4.6 yr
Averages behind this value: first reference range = 70.8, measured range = 75.7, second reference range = 68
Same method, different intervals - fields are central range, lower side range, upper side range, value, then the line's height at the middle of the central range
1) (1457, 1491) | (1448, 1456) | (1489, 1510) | 1.7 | 71.6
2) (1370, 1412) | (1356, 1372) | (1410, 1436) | 2.8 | 74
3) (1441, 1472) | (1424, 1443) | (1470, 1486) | 2.3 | 75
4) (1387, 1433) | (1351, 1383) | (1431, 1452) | 2.6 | 76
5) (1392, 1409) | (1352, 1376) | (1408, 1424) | 1.1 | 71.9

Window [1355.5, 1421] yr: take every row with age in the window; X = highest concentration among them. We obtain 76.8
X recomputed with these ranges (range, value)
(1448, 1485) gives 73.3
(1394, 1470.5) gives 84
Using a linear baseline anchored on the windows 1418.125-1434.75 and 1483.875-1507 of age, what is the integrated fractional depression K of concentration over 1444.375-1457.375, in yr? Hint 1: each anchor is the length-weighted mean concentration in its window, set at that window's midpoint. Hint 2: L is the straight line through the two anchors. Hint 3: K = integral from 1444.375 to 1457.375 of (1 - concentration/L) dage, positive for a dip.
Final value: 0.9 yr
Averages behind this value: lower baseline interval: 79.6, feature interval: 71.3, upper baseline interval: 71.4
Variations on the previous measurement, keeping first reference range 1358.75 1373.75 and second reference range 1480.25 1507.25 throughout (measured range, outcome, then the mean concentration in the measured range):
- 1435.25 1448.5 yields -1.54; 79.8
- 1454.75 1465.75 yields 0.93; 65.4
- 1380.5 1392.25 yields 0.24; 70.1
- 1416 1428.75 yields -0.97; 77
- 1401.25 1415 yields 0.77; 67.5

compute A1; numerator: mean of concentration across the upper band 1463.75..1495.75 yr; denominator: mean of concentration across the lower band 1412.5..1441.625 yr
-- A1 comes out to 0.9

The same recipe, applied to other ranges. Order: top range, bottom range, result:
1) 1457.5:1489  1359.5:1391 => 0.96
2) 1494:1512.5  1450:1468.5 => 1.15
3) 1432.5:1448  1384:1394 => 1.17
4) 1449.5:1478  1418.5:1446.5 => 0.83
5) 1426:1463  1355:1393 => 1.07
